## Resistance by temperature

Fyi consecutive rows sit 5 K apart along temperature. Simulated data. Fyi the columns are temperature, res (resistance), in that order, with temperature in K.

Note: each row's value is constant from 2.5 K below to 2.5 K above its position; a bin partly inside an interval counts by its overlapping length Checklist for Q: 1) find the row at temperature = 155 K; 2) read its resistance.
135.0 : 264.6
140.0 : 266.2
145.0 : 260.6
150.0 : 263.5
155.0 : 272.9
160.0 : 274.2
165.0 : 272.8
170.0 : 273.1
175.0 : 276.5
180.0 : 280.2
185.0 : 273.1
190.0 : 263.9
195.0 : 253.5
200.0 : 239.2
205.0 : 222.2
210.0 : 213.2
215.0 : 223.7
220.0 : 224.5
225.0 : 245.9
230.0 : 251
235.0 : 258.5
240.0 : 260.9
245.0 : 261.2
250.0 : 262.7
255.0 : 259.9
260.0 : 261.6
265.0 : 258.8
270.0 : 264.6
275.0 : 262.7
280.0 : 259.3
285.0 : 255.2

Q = 272.9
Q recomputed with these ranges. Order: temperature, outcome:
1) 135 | 264.6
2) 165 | 272.8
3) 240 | 260.9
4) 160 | 274.2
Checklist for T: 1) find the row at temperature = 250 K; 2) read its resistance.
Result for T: 262.7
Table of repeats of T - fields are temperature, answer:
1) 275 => 262.7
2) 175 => 276.5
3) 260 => 261.6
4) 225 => 245.9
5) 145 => 260.6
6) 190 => 263.9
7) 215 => 223.7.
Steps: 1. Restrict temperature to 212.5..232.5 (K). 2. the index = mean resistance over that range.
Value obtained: 236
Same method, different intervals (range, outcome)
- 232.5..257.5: 261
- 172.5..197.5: 269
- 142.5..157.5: 266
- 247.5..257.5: 261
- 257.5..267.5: 260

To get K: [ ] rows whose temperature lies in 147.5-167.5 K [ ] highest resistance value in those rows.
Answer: 274.2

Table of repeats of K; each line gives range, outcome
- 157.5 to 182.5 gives 280.2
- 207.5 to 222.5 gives 224.5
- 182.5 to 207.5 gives 273.1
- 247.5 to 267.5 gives 262.7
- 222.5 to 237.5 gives 258.5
